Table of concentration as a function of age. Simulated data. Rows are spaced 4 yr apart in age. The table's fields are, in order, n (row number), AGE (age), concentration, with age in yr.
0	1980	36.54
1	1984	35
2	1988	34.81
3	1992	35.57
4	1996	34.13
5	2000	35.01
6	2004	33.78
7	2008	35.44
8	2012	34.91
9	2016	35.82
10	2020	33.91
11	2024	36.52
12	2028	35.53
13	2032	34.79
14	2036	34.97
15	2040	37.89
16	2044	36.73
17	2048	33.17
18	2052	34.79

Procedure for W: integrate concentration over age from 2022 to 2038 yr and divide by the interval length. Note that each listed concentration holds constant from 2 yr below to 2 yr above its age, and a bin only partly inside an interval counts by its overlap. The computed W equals 35.5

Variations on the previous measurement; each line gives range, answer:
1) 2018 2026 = 35.2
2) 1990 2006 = 34.6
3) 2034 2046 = 36.5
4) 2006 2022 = 35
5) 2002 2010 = 34.6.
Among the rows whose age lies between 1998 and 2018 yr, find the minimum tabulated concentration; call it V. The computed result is 33.78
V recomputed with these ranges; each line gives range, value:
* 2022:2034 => 34.79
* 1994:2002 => 34.13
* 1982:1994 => 34.81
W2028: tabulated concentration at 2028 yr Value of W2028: 35.53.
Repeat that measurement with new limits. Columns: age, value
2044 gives 36.73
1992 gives 35.57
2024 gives 36.52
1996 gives 34.13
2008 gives 35.44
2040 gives 37.89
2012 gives 34.91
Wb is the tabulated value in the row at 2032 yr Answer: 34.79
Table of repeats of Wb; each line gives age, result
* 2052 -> 34.79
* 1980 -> 36.54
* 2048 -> 33.17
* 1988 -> 34.81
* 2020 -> 33.91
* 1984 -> 35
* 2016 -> 35.82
